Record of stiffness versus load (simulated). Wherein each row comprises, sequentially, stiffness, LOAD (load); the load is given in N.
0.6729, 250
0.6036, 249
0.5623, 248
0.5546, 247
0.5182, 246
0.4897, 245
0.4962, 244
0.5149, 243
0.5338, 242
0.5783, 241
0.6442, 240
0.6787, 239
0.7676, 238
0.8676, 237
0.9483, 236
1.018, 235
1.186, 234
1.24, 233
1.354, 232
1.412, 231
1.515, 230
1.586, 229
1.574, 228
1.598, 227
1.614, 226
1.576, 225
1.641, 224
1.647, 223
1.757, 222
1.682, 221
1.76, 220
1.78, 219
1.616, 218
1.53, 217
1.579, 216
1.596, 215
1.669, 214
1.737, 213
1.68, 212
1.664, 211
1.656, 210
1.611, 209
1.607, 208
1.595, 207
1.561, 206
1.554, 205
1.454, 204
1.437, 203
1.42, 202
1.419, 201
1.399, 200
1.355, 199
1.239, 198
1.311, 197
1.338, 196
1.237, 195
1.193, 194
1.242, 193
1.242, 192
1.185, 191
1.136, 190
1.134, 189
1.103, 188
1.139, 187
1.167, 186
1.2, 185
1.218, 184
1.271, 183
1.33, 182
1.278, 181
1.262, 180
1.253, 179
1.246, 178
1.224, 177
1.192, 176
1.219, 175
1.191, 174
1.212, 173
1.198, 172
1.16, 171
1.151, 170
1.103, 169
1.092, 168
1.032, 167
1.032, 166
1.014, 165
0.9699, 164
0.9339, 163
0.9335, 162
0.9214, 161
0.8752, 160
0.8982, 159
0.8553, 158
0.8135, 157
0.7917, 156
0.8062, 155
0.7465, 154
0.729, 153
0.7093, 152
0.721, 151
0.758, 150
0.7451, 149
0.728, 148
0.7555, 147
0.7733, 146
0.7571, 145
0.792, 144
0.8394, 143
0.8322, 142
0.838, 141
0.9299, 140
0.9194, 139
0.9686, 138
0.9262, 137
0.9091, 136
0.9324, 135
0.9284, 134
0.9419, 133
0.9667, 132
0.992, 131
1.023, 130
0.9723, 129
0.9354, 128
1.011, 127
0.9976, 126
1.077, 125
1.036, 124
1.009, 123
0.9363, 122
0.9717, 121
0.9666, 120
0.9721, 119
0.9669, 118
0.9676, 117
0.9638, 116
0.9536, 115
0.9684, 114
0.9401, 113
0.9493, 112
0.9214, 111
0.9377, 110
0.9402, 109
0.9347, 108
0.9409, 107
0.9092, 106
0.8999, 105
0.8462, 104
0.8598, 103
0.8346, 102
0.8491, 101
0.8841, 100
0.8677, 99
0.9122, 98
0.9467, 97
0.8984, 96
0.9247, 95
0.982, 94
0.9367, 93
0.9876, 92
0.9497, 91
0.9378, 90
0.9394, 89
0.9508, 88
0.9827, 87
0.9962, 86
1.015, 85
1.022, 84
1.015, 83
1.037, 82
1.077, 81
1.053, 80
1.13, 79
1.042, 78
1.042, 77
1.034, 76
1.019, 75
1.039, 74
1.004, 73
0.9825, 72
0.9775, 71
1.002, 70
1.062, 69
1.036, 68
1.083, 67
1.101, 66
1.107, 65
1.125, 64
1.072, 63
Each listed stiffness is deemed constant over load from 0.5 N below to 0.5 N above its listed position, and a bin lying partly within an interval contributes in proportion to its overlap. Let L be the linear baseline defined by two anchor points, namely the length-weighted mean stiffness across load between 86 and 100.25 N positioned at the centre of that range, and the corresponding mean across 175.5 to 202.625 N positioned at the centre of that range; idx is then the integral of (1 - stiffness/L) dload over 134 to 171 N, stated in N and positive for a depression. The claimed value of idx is 8.2 N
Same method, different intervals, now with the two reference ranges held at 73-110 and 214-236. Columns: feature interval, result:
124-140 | 2.3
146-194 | 9.6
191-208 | 0.5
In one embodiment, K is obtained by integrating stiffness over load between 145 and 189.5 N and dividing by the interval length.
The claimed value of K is 1.02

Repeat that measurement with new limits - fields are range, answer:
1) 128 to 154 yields 0.855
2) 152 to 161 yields 0.815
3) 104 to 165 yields 0.901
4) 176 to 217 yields 1.37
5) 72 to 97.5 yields 0.998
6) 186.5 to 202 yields 1.25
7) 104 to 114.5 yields 0.93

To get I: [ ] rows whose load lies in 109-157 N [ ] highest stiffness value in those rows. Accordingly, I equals 1.077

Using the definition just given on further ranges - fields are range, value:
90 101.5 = 0.9876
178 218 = 1.737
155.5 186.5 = 1.33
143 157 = 0.8394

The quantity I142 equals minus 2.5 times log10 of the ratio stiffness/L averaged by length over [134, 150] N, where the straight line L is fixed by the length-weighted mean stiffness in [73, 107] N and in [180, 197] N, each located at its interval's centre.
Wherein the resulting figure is 0.29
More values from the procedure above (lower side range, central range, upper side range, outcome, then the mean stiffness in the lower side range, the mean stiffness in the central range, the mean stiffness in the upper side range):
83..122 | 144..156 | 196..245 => 0.42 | 0.939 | 0.752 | 1.36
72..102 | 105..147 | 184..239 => 0.19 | 0.979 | 0.935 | 1.41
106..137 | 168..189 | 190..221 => 0.10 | 0.964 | 1.2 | 1.49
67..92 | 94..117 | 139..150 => 0.02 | 1.02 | 0.916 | 0.803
